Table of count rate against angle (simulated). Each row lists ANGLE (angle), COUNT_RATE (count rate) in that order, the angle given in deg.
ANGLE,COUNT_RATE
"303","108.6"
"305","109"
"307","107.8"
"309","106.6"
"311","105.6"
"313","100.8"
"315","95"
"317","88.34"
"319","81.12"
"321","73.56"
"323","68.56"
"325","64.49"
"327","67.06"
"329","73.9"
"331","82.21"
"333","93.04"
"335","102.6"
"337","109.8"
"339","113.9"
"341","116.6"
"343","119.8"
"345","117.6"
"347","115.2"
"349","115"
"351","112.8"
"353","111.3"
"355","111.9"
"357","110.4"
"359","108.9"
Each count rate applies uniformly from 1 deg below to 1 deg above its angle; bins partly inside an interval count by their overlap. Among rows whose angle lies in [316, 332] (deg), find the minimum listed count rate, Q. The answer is 64.49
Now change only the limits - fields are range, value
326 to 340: 67.06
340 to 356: 111.3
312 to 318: 88.34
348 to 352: 112.8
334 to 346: 102.6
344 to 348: 115.2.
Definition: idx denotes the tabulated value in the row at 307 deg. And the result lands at 107.8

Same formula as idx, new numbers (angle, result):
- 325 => 64.49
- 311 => 105.6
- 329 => 73.9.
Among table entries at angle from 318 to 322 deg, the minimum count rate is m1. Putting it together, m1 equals 73.56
